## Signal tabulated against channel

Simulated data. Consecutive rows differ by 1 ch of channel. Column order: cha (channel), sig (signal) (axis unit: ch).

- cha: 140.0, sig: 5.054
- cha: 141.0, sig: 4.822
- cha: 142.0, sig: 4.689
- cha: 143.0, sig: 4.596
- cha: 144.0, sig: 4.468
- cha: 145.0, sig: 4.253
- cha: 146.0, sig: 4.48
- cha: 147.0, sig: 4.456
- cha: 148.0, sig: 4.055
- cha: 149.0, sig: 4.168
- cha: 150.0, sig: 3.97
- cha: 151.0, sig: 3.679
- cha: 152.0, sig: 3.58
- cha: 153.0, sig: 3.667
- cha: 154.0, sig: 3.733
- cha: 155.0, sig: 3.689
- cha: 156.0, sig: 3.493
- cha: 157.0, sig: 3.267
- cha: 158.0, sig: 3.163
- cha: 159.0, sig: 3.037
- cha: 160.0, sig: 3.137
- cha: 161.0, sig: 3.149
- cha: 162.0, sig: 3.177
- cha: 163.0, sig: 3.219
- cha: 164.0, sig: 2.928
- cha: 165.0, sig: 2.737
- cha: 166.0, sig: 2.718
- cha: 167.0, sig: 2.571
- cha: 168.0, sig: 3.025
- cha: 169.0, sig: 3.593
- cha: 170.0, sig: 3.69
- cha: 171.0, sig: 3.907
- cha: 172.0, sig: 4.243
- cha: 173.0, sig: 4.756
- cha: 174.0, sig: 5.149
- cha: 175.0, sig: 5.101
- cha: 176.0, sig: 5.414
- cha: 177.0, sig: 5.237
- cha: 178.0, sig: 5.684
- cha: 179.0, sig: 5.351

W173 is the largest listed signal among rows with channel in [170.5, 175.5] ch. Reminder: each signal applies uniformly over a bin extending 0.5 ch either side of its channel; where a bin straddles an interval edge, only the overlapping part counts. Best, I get 5.149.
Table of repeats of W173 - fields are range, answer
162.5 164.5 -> 3.219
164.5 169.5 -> 3.593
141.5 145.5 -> 4.689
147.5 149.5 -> 4.168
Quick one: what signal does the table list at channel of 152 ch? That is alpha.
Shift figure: 3.58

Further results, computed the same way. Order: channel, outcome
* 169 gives 3.593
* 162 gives 3.177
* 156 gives 3.493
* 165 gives 2.737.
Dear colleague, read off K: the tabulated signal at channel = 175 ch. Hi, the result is 5.101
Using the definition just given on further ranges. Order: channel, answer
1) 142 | 4.689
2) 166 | 2.718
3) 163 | 3.219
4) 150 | 3.97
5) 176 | 5.414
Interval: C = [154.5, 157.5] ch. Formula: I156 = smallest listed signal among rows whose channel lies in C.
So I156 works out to 3.267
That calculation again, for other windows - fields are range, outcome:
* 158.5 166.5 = 2.718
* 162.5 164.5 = 2.928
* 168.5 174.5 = 3.593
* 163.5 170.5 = 2.571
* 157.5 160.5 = 3.037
